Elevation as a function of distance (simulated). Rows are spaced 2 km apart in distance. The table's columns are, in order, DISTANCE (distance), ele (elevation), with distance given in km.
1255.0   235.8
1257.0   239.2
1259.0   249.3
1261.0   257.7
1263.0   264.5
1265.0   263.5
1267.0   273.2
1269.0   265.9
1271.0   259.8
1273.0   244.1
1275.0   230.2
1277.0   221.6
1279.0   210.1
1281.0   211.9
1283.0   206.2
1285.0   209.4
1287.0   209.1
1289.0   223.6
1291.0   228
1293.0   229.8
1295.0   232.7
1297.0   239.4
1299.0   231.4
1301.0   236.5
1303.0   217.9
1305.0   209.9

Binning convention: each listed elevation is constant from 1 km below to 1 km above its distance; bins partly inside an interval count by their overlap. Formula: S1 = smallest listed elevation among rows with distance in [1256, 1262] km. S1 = 239.2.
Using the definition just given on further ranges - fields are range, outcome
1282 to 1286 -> 206.2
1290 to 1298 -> 228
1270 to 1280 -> 210.1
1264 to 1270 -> 263.5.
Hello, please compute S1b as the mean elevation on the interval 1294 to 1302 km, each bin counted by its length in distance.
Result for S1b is 235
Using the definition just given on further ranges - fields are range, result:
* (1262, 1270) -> 267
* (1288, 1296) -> 229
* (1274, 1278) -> 226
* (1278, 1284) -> 209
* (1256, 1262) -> 249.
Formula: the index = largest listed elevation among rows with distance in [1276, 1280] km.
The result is 221.6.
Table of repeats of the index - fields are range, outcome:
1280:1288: 211.9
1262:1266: 264.5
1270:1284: 259.8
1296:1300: 239.4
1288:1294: 229.8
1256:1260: 249.3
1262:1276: 273.2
